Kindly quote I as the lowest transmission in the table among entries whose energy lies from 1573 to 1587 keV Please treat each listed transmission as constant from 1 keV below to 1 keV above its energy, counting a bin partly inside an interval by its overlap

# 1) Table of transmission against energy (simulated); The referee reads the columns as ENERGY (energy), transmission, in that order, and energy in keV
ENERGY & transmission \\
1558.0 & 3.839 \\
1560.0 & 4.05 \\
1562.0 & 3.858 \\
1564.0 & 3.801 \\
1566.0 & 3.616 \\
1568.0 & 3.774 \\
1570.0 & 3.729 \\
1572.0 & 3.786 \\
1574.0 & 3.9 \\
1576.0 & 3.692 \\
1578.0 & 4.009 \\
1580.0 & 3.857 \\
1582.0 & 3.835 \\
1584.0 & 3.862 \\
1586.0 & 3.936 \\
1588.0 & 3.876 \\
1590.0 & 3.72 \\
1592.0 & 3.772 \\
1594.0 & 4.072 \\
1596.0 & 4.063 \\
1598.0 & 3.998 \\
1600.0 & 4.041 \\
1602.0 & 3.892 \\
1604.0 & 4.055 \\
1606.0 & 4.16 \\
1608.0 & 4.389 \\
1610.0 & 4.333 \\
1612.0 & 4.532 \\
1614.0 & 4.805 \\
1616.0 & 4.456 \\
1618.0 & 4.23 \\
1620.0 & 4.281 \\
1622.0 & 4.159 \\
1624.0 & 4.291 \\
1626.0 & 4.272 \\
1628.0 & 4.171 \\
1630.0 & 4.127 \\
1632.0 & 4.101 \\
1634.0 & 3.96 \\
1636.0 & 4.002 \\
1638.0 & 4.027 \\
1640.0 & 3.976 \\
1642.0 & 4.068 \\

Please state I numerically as 3.692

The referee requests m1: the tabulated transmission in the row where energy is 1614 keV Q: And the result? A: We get 4.805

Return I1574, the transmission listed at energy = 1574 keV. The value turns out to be 3.9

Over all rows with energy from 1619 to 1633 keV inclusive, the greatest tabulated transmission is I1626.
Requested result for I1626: 4.291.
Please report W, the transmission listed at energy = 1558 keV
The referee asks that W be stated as 3.839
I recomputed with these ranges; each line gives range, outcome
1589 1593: 3.72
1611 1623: 4.159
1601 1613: 3.892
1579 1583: 3.835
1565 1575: 3.616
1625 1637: 3.96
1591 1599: 3.772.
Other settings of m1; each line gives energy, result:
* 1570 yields 3.729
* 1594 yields 4.072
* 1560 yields 4.05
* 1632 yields 4.101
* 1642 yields 4.068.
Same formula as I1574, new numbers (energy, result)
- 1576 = 3.692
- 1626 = 4.272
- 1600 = 4.041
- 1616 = 4.456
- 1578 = 4.009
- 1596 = 4.063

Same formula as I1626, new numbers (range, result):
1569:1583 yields 4.009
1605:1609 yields 4.389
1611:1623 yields 4.805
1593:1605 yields 4.072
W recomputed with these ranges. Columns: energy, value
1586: 3.936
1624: 4.291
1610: 4.333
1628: 4.171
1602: 3.892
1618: 4.23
